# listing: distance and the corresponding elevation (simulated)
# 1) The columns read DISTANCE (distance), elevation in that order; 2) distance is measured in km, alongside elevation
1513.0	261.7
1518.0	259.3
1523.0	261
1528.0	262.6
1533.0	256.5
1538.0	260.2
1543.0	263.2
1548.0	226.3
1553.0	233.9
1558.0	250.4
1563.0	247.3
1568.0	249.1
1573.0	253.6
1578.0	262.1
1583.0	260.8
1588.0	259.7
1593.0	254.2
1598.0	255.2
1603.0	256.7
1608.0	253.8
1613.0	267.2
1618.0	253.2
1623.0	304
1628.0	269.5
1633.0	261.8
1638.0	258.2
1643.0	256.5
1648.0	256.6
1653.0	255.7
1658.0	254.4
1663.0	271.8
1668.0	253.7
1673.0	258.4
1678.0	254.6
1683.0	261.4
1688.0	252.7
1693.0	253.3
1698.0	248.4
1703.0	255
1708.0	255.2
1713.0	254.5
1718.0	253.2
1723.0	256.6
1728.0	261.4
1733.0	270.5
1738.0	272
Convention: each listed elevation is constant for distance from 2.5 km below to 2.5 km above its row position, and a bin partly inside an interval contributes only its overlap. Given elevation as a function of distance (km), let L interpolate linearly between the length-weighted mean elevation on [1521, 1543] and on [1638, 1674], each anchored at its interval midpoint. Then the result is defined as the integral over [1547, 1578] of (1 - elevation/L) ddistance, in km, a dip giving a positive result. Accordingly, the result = 1.7 km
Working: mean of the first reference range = 260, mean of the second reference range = 258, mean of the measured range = 246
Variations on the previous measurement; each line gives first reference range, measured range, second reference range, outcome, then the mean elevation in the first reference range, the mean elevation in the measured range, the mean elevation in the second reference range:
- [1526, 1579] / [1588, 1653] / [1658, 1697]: -1.9 km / 251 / 262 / 257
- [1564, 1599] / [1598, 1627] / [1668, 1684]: -1.1 km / 256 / 266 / 257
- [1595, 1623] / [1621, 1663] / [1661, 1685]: -0.7 km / 261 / 265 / 260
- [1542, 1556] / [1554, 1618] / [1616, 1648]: -1.0 km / 239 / 255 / 267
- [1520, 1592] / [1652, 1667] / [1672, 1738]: -0.3 km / 253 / 260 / 257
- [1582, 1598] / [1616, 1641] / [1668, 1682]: -1.2 km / 258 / 269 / 257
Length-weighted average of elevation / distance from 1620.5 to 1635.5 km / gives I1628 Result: 278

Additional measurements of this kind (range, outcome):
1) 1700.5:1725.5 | 255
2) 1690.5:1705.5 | 252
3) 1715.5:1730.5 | 257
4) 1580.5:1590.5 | 260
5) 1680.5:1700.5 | 254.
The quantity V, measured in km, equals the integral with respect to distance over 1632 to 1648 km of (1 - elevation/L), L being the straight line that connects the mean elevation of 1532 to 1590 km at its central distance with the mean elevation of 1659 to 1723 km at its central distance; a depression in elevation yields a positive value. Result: -0.24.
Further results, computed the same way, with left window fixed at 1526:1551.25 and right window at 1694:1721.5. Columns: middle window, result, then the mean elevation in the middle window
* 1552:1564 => 0.4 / 245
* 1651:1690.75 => -0.7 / 258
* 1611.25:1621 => -0.3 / 262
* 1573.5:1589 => -0.4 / 260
